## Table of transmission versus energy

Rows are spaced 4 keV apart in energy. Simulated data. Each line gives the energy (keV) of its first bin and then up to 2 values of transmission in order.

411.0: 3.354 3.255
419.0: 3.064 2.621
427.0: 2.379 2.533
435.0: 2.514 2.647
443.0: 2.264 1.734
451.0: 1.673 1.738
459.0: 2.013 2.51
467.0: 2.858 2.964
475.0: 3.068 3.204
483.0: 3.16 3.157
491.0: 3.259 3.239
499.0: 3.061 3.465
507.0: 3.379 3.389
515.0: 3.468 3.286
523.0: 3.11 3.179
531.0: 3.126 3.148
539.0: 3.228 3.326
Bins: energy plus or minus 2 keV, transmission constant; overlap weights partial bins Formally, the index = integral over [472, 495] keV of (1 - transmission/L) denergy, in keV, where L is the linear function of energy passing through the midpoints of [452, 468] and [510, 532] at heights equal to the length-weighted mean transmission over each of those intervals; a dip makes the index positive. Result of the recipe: -4.9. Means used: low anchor 2.21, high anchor 3.26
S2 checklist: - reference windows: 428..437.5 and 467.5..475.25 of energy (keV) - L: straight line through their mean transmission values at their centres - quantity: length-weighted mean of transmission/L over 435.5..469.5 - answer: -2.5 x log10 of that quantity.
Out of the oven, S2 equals 0.24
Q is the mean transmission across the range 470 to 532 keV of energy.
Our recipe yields 3.23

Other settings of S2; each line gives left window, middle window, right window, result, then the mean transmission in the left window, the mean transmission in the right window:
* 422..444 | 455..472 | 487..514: 0.16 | 2.5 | 3.29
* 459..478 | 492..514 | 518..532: -0.10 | 2.78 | 3.17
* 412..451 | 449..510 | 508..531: 0.04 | 2.53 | 3.28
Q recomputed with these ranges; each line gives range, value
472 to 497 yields 3.17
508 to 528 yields 3.3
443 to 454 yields 1.81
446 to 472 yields 2.2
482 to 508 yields 3.24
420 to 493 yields 2.58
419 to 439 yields 2.58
